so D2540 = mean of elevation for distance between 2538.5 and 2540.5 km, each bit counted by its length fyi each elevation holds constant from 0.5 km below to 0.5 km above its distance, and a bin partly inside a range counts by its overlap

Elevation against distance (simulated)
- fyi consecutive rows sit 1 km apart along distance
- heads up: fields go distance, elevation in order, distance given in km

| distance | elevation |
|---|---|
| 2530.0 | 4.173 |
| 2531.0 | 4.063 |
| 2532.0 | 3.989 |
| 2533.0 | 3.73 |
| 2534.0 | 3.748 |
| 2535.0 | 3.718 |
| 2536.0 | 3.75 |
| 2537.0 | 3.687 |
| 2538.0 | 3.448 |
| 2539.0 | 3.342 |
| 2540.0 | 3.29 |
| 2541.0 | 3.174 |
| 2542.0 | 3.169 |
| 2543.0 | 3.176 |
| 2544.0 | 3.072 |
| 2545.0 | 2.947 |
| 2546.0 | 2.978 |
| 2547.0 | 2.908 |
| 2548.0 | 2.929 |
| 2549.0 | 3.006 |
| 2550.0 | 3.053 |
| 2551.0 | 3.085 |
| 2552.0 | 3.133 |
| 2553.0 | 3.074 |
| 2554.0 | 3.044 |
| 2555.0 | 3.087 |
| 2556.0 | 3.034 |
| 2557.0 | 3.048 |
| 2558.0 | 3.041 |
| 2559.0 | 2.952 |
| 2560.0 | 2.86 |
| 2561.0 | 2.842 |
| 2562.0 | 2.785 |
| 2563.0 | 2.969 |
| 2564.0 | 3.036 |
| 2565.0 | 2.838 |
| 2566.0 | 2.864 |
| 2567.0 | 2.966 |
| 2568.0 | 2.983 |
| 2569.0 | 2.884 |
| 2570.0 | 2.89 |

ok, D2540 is 3.32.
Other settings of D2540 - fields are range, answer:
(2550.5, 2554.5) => 3.08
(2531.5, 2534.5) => 3.82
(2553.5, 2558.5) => 3.05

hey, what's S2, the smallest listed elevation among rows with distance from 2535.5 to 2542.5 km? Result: 3.169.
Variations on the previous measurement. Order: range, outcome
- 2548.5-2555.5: 3.006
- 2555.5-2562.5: 2.785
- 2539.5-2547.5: 2.908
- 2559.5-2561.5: 2.842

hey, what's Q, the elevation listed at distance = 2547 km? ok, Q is 2.908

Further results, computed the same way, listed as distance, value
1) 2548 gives 2.929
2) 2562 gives 2.785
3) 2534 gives 3.748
